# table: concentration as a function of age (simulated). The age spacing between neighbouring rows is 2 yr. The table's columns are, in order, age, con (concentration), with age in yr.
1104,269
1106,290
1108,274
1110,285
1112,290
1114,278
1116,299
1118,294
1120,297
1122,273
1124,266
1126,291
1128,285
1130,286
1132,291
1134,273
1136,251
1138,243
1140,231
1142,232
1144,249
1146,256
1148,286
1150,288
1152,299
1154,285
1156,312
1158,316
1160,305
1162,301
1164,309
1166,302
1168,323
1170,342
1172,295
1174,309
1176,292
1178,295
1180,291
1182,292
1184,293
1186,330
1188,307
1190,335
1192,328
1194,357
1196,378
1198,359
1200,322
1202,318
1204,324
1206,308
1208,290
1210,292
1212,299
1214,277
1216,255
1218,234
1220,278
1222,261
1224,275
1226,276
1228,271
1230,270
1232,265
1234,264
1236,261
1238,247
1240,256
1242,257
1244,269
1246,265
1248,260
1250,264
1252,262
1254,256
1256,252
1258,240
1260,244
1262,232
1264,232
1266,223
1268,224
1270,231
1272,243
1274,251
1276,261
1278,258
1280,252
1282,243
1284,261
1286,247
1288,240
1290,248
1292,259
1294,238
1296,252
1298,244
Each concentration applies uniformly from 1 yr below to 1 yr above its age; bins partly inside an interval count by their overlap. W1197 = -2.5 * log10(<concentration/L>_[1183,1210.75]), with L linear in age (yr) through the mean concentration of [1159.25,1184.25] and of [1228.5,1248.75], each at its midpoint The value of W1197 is -0.13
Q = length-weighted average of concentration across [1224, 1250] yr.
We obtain 264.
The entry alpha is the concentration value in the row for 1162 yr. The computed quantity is 301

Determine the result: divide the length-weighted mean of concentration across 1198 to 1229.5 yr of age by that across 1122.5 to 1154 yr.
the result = 1.07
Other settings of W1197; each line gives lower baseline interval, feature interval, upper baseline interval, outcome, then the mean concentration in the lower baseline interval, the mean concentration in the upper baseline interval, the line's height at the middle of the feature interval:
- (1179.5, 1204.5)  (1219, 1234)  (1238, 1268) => 0.05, 326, 250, 283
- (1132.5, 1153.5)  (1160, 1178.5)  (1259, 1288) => -0.19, 262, 243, 258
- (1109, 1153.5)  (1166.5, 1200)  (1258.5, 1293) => -0.21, 275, 244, 264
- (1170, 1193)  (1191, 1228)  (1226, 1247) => -0.06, 308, 263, 285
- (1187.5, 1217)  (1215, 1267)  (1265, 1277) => 0.07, 317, 239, 273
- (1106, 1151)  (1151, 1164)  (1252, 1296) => -0.13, 274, 245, 268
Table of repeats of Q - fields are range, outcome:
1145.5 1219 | 306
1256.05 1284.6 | 243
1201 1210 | 308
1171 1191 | 304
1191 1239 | 292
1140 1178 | 293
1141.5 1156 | 275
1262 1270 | 228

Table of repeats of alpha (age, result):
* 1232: 265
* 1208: 290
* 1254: 256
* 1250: 264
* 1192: 328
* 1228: 271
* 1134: 273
